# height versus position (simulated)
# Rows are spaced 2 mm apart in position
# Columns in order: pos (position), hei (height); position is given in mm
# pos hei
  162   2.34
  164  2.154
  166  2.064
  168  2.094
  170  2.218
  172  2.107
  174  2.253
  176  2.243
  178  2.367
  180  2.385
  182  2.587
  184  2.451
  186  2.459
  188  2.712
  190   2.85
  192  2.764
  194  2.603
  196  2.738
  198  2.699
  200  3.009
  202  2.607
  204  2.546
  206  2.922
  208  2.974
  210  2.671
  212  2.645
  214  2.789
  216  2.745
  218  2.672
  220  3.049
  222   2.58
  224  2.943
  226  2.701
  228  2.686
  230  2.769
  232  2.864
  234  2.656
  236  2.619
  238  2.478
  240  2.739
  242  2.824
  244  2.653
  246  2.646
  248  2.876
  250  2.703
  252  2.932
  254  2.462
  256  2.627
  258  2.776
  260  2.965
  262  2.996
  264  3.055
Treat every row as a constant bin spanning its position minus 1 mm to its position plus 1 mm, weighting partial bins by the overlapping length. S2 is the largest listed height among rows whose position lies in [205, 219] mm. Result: 2.974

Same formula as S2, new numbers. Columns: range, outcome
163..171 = 2.218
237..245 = 2.824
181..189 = 2.712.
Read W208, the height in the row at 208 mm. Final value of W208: 2.974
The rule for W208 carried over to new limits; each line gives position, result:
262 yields 2.996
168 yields 2.094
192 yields 2.764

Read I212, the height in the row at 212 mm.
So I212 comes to 2.645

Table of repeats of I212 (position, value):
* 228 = 2.686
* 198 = 2.699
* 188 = 2.712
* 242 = 2.824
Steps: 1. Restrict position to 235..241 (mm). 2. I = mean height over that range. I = 2.61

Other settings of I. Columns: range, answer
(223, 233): 2.79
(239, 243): 2.78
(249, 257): 2.68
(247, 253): 2.84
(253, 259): 2.62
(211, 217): 2.73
